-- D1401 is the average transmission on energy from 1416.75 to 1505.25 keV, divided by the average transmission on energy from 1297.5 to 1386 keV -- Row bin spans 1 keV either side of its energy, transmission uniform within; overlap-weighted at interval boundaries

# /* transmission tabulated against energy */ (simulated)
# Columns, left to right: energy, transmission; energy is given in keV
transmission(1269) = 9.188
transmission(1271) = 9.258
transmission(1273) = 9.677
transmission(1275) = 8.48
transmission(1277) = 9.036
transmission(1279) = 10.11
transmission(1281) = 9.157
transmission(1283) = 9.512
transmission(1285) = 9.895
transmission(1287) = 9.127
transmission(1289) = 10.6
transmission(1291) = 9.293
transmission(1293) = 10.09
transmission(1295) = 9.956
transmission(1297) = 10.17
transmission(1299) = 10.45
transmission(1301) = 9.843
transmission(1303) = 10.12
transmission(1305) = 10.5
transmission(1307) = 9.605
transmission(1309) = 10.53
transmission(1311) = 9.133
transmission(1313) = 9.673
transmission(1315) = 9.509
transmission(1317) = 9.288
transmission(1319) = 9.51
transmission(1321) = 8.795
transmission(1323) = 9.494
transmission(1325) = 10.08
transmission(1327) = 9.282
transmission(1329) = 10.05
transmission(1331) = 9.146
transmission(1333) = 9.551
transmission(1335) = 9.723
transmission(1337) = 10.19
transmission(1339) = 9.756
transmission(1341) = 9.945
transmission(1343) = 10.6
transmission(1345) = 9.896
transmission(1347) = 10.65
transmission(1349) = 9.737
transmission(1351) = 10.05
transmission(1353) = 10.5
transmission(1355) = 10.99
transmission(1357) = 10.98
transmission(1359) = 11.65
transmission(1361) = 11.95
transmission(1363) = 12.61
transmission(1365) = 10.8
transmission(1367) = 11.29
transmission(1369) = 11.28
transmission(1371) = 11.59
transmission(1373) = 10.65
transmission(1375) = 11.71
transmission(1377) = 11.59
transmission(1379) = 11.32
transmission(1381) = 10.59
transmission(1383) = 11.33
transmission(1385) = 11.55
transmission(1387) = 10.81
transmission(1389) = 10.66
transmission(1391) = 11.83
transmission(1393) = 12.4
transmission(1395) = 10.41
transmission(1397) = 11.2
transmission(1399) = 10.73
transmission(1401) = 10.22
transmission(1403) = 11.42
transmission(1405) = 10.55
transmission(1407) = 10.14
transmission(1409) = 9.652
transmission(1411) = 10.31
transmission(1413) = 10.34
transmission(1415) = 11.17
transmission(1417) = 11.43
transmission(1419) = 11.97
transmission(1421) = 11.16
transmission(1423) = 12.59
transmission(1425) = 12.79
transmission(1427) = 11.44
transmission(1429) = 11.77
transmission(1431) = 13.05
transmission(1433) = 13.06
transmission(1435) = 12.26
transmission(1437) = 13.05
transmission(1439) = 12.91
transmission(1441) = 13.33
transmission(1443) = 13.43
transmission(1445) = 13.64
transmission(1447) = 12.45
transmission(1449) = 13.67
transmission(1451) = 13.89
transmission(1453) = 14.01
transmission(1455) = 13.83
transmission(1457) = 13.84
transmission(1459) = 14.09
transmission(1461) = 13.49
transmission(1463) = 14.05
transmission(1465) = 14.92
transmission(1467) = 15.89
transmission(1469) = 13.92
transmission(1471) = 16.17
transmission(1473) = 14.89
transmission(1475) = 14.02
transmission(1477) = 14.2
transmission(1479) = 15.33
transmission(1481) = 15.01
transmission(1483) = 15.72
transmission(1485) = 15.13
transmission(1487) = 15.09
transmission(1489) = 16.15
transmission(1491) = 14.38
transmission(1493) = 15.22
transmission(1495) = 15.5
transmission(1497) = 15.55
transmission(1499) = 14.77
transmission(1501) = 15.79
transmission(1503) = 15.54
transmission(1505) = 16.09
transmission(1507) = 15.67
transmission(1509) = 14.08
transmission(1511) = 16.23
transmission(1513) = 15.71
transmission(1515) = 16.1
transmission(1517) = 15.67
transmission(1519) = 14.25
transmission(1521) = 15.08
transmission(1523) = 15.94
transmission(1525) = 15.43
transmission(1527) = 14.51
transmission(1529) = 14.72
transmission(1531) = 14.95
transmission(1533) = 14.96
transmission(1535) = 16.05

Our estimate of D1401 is 1.35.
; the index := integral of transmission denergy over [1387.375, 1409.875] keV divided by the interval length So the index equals 10.8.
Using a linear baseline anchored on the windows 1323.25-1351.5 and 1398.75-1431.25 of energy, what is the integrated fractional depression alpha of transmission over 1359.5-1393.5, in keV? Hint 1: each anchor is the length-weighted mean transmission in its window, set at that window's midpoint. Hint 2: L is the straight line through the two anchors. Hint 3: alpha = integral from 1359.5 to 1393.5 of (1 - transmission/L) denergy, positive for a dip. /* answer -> -2.8 keV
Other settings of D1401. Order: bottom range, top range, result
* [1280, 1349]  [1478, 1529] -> 1.57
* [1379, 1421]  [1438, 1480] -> 1.29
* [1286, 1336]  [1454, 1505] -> 1.53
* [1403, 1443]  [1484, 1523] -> 1.31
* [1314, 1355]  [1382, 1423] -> 1.12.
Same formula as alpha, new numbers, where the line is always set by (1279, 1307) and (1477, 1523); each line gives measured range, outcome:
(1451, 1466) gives 0.2 keV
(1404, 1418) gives 2.7 keV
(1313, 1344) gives 3.4 keV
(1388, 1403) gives 1.8 keV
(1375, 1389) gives 1.2 keV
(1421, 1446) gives 1.6 keV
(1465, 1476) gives -0.3 keV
